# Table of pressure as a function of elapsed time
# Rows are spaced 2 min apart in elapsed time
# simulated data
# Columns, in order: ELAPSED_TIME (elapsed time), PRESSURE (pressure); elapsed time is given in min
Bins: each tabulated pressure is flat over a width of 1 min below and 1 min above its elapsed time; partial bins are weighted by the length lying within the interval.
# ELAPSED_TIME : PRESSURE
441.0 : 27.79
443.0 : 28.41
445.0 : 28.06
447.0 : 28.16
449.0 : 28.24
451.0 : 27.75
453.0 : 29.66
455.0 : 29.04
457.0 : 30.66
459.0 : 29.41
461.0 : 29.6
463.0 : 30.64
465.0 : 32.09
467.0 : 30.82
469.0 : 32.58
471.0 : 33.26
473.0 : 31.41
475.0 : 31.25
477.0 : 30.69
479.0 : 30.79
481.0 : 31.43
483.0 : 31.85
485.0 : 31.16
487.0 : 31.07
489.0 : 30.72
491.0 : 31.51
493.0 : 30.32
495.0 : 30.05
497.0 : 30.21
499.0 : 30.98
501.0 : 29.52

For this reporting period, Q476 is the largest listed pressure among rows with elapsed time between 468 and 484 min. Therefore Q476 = 33.26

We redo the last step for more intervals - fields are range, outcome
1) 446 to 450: 28.24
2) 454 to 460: 30.66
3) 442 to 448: 28.41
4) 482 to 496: 31.85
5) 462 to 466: 32.09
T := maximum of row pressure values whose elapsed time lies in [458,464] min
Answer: 30.64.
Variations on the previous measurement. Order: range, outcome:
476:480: 30.79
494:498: 30.21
